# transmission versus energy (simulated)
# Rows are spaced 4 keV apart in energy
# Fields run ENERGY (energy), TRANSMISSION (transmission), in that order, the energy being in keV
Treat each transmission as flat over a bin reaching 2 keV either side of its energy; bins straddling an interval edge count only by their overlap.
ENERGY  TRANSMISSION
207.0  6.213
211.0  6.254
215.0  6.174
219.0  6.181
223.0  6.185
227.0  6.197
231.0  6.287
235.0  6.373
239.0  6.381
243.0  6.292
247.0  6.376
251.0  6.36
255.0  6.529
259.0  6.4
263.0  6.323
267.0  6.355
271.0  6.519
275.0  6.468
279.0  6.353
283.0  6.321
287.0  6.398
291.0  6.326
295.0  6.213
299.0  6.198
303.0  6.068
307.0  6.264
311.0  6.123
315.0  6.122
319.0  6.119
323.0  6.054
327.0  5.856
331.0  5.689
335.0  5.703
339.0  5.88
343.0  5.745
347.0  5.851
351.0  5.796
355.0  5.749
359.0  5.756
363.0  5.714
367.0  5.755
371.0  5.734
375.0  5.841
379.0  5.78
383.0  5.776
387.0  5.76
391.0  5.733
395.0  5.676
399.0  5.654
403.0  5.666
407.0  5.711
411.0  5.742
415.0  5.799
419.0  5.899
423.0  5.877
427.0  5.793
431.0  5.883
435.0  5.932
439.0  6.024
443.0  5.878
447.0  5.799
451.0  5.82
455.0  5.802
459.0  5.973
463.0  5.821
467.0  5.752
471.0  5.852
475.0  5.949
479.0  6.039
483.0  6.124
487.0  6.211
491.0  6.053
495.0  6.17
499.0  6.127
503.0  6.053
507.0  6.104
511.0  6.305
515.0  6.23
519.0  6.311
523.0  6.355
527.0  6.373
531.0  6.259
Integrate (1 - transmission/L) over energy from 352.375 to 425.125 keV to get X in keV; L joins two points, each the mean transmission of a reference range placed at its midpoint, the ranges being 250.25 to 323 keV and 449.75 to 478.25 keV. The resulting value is 3.5 keV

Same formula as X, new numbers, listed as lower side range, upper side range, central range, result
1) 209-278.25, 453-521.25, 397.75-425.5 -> 1.7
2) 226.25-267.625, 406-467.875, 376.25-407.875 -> 1.3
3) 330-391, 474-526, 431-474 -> 1.1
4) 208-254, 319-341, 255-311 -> -2.4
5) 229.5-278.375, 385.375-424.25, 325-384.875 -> 1.9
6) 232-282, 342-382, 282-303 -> -0.3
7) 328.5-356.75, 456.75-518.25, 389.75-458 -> 1.4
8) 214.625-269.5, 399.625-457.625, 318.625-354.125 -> 1.4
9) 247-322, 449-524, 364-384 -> 1.3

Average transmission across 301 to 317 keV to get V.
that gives 6.14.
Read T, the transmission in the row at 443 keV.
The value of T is 5.878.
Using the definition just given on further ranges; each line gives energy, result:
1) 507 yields 6.104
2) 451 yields 5.82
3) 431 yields 5.883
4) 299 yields 6.198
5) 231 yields 6.287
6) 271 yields 6.519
